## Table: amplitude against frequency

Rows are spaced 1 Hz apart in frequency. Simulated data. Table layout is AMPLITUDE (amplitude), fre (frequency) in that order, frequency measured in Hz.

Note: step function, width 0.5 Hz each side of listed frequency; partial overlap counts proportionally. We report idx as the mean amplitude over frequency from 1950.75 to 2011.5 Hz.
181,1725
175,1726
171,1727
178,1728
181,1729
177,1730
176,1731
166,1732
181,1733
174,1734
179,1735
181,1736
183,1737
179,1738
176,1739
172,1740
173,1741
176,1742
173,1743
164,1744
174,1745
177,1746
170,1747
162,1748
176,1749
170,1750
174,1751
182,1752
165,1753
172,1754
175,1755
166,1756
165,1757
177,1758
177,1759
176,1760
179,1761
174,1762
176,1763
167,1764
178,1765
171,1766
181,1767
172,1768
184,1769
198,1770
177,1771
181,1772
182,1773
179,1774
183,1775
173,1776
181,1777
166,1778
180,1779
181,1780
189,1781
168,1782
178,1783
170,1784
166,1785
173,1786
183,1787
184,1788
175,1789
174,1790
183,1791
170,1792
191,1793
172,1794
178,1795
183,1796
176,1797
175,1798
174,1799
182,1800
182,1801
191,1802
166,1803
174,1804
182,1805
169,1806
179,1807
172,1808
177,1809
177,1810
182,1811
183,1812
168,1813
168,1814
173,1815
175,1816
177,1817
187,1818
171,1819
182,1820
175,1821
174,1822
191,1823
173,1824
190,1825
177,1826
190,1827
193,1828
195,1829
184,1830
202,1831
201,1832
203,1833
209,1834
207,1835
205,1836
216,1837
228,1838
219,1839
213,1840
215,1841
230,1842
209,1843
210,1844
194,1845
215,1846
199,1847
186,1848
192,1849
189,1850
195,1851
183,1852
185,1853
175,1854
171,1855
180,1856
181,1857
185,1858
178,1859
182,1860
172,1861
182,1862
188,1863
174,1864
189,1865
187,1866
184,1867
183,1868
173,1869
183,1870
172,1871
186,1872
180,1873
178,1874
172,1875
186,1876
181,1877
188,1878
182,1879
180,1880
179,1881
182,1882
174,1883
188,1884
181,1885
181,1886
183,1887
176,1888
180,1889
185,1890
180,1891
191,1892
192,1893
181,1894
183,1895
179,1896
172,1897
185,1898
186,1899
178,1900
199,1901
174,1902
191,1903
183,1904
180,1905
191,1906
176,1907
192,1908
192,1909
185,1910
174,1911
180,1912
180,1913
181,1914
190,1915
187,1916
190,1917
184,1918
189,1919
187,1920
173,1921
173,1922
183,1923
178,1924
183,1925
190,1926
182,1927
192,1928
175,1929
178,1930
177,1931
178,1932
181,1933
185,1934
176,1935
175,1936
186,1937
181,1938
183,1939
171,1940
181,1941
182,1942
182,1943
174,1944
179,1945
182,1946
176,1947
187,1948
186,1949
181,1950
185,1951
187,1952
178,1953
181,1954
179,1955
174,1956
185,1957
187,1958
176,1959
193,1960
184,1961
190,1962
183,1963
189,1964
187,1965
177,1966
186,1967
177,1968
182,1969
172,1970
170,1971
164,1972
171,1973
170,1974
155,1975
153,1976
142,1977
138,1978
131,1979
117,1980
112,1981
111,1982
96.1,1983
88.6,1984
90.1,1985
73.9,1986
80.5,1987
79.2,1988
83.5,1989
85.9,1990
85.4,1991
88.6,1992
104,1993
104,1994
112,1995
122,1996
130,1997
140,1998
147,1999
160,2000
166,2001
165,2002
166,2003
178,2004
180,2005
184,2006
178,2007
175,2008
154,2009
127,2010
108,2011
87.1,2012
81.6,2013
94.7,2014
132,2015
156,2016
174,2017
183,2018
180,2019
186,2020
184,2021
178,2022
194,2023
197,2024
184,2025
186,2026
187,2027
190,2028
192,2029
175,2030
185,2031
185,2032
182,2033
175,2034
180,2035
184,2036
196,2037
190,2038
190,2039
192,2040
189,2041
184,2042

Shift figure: 148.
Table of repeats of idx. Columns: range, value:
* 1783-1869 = 186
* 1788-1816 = 177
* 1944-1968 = 183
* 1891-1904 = 184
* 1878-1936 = 183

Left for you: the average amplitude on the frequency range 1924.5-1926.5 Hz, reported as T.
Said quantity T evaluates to 186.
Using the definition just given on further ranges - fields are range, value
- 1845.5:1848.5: 200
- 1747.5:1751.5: 170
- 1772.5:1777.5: 180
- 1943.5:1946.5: 178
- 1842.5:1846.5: 207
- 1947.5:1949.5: 186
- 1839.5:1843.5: 217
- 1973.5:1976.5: 159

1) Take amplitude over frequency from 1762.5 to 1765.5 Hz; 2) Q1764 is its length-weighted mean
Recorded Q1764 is 174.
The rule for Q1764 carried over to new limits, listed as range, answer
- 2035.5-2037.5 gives 190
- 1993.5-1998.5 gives 122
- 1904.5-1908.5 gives 185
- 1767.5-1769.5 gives 178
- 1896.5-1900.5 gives 180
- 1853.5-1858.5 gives 178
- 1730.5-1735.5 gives 175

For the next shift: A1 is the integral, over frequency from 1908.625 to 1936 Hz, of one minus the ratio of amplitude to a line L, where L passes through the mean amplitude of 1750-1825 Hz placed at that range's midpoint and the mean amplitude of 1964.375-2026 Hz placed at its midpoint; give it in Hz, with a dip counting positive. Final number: -4.9 Hz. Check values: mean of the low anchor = 177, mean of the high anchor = 143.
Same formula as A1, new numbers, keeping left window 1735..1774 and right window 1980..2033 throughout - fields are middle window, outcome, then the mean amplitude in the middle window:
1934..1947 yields -2.46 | 179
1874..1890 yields -2.26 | 181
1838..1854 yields -3.82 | 202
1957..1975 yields -3.88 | 179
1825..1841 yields -3.68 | 203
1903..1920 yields -3.33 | 185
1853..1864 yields -1.21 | 179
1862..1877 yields -1.96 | 181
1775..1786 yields -0.23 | 175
